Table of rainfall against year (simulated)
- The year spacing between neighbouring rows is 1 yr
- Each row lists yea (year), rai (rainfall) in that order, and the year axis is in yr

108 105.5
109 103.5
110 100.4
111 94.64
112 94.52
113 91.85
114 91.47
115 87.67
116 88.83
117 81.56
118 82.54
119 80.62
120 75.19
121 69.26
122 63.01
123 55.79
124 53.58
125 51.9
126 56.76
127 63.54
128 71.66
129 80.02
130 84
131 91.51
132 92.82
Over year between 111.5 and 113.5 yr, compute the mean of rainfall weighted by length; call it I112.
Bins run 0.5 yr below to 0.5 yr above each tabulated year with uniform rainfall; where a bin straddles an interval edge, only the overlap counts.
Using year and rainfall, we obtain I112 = 93.2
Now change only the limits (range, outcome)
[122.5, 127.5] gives 56.3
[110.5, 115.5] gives 92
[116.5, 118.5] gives 82.1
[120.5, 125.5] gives 58.7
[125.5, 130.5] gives 71.2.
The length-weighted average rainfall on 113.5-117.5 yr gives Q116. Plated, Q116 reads 87.4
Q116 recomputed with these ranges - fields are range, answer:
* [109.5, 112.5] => 96.5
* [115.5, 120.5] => 81.7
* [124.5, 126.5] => 54.3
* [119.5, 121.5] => 72.2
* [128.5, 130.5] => 82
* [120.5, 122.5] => 66.1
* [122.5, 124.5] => 54.7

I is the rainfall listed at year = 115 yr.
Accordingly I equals 87.67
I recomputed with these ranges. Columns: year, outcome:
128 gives 71.66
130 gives 84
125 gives 51.9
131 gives 91.51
